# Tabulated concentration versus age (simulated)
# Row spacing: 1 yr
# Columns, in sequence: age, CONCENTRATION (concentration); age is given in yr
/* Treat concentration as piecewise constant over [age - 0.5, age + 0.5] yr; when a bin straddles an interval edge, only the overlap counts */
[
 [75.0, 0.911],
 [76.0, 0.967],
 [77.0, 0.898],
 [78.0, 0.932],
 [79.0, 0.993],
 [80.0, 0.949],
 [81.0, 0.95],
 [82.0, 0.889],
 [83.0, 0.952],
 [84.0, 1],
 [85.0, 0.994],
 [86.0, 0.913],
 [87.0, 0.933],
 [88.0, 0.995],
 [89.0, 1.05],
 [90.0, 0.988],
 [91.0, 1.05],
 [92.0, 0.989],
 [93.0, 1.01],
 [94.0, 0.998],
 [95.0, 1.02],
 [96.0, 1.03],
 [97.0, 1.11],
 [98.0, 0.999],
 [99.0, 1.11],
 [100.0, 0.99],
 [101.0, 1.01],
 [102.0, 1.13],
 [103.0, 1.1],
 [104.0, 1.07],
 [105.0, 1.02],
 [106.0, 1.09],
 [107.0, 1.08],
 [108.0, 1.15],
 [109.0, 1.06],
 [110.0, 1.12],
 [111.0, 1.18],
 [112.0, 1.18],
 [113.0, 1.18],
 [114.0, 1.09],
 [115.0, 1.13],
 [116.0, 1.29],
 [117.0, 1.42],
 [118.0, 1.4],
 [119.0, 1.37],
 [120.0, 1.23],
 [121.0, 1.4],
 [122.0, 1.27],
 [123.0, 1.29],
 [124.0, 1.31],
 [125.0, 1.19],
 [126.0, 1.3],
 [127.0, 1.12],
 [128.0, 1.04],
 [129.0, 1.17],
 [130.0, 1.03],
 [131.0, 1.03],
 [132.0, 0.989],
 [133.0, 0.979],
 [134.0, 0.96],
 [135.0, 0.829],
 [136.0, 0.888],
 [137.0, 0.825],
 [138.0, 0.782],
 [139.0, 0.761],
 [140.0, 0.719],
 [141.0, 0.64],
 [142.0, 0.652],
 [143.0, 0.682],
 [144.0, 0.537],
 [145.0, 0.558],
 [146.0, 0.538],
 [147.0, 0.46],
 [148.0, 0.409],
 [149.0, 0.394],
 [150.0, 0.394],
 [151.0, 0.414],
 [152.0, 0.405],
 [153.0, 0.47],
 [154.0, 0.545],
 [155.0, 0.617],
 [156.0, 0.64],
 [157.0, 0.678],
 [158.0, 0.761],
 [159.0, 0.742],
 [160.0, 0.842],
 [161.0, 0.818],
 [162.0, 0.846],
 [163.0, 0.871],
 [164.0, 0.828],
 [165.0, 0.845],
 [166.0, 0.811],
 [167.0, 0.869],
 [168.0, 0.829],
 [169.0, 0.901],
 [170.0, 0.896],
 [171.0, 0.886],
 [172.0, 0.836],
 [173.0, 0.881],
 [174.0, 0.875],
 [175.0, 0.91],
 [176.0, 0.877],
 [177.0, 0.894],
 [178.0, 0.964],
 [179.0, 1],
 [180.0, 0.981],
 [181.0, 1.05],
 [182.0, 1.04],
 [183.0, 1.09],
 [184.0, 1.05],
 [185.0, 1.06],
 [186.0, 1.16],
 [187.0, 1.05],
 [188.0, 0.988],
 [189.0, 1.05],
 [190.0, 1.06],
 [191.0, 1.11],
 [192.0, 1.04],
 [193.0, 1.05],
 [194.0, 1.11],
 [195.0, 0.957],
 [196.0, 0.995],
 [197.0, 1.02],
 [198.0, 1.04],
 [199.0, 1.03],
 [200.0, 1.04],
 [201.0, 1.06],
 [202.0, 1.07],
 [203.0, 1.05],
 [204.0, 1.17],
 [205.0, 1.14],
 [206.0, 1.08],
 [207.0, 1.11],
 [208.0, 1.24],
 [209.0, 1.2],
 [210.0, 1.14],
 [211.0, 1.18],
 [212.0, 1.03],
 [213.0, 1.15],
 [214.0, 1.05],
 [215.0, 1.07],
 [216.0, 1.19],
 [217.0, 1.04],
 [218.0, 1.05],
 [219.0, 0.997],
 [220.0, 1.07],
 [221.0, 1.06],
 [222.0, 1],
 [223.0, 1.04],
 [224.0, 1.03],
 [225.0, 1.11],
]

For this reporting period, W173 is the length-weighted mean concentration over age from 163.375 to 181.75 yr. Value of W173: 0.898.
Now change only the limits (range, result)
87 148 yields 1.02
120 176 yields 0.825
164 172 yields 0.859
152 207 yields 0.931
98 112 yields 1.09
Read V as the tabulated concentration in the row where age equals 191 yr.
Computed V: 1.11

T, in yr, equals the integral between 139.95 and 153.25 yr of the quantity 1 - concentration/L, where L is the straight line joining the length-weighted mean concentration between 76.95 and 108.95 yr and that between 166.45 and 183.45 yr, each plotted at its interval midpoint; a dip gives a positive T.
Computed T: 6.2 yr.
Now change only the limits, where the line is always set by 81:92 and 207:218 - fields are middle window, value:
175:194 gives 1.1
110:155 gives 4.7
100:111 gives -0.9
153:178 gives 6.1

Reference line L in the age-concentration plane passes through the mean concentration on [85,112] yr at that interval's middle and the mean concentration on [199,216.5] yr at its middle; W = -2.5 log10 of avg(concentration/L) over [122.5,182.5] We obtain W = 0.30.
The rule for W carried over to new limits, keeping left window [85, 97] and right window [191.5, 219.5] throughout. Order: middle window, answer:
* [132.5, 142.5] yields 0.27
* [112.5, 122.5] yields -0.24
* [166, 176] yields 0.21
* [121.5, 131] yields -0.15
